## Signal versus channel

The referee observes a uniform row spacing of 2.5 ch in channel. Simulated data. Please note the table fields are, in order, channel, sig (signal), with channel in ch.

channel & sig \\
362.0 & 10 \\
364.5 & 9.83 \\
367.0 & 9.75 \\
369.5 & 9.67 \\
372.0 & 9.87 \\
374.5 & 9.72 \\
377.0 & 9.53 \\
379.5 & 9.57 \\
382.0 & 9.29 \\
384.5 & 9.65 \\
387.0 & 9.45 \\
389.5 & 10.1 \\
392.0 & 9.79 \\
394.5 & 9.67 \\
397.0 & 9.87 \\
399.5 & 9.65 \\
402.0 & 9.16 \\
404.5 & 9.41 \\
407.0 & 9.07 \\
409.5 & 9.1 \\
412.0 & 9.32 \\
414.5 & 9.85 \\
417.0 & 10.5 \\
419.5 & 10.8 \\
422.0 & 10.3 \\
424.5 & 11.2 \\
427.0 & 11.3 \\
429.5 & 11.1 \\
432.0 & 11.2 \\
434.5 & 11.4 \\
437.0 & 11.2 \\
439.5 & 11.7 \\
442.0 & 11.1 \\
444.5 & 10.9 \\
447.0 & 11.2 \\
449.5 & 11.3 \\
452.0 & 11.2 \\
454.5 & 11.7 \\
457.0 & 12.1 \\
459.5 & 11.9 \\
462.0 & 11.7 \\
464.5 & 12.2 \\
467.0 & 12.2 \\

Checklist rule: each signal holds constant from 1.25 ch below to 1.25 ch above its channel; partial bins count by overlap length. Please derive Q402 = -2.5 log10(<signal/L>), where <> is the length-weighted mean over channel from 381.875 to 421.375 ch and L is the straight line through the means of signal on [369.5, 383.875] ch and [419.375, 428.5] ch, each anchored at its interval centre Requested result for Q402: 0.07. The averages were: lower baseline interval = 9.6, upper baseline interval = 10.9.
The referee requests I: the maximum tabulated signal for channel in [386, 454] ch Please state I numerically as 11.7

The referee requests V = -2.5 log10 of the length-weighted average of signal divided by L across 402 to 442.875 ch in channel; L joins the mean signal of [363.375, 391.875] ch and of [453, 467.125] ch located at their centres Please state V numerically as 0.044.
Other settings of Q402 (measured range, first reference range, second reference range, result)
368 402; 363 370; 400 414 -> -0.01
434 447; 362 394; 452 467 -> 0.01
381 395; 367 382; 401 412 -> -0.02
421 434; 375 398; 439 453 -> -0.03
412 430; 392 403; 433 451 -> -0.01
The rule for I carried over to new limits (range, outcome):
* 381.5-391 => 10.1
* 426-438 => 11.4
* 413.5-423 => 10.8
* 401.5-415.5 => 9.85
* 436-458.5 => 12.1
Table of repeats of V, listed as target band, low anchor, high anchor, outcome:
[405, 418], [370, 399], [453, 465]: 0.10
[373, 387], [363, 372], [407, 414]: 0.01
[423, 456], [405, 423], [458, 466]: -0.03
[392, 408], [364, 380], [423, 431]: 0.10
